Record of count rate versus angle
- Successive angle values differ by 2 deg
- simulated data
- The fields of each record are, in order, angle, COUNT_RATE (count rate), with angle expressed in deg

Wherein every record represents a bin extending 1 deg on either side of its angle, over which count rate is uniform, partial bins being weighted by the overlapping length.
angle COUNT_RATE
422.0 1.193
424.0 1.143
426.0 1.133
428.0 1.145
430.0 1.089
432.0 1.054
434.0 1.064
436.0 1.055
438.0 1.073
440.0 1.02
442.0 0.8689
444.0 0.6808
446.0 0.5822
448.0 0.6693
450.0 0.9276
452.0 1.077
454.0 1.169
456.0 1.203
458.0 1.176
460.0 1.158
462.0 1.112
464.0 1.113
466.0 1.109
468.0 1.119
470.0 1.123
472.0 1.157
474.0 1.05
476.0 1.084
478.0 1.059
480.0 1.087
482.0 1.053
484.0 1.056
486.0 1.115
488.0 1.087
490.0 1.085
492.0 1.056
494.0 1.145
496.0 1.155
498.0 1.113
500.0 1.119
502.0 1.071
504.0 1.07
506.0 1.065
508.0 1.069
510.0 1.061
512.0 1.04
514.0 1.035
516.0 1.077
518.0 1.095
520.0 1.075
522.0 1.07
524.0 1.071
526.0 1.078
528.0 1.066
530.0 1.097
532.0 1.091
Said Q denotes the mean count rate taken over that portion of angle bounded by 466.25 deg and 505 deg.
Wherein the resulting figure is 1.1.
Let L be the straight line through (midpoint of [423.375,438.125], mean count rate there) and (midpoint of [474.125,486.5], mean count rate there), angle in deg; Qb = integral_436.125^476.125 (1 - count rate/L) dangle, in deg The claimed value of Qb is 2.2 deg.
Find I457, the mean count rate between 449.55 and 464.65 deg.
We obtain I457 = 1.12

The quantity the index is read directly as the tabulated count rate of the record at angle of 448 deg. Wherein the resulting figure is 0.6693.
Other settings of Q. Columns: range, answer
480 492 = 1.08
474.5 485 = 1.07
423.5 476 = 1.04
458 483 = 1.1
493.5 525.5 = 1.08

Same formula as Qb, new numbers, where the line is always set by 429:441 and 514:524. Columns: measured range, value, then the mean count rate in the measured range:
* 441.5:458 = 2.28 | 0.915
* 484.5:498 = -0.46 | 1.11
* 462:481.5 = -0.62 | 1.1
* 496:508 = -0.23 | 1.09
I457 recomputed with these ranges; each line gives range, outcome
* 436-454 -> 0.89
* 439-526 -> 1.05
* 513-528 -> 1.07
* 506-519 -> 1.06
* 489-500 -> 1.11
